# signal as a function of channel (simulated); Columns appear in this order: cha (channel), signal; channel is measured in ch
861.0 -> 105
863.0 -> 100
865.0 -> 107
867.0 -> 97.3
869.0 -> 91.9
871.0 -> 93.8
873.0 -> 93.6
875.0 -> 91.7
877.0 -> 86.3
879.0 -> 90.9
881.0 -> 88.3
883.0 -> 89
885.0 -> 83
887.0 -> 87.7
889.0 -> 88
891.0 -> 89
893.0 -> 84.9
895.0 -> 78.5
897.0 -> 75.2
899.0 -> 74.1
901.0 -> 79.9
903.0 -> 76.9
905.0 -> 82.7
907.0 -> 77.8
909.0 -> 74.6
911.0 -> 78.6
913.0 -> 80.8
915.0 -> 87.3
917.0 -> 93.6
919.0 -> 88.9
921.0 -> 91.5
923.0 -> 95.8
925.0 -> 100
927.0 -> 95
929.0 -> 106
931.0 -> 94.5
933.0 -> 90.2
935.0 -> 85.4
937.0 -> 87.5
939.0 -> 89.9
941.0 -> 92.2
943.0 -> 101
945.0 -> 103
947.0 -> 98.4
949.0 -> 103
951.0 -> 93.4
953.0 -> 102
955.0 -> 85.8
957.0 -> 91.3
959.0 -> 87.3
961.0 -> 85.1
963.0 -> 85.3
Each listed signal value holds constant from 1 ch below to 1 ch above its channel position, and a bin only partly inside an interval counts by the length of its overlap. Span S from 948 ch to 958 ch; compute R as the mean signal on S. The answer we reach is 95.1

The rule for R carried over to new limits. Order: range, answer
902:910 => 78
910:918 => 85.1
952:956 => 93.9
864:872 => 97.5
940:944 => 96.6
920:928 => 95.6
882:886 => 86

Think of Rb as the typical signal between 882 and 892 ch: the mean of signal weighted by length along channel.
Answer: 87.3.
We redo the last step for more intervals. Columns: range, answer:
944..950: 101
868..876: 92.8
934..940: 87.6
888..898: 83.1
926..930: 100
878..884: 89.4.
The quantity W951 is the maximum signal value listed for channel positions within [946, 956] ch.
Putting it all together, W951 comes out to 103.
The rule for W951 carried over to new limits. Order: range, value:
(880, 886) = 89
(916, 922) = 93.6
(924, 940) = 106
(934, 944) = 101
